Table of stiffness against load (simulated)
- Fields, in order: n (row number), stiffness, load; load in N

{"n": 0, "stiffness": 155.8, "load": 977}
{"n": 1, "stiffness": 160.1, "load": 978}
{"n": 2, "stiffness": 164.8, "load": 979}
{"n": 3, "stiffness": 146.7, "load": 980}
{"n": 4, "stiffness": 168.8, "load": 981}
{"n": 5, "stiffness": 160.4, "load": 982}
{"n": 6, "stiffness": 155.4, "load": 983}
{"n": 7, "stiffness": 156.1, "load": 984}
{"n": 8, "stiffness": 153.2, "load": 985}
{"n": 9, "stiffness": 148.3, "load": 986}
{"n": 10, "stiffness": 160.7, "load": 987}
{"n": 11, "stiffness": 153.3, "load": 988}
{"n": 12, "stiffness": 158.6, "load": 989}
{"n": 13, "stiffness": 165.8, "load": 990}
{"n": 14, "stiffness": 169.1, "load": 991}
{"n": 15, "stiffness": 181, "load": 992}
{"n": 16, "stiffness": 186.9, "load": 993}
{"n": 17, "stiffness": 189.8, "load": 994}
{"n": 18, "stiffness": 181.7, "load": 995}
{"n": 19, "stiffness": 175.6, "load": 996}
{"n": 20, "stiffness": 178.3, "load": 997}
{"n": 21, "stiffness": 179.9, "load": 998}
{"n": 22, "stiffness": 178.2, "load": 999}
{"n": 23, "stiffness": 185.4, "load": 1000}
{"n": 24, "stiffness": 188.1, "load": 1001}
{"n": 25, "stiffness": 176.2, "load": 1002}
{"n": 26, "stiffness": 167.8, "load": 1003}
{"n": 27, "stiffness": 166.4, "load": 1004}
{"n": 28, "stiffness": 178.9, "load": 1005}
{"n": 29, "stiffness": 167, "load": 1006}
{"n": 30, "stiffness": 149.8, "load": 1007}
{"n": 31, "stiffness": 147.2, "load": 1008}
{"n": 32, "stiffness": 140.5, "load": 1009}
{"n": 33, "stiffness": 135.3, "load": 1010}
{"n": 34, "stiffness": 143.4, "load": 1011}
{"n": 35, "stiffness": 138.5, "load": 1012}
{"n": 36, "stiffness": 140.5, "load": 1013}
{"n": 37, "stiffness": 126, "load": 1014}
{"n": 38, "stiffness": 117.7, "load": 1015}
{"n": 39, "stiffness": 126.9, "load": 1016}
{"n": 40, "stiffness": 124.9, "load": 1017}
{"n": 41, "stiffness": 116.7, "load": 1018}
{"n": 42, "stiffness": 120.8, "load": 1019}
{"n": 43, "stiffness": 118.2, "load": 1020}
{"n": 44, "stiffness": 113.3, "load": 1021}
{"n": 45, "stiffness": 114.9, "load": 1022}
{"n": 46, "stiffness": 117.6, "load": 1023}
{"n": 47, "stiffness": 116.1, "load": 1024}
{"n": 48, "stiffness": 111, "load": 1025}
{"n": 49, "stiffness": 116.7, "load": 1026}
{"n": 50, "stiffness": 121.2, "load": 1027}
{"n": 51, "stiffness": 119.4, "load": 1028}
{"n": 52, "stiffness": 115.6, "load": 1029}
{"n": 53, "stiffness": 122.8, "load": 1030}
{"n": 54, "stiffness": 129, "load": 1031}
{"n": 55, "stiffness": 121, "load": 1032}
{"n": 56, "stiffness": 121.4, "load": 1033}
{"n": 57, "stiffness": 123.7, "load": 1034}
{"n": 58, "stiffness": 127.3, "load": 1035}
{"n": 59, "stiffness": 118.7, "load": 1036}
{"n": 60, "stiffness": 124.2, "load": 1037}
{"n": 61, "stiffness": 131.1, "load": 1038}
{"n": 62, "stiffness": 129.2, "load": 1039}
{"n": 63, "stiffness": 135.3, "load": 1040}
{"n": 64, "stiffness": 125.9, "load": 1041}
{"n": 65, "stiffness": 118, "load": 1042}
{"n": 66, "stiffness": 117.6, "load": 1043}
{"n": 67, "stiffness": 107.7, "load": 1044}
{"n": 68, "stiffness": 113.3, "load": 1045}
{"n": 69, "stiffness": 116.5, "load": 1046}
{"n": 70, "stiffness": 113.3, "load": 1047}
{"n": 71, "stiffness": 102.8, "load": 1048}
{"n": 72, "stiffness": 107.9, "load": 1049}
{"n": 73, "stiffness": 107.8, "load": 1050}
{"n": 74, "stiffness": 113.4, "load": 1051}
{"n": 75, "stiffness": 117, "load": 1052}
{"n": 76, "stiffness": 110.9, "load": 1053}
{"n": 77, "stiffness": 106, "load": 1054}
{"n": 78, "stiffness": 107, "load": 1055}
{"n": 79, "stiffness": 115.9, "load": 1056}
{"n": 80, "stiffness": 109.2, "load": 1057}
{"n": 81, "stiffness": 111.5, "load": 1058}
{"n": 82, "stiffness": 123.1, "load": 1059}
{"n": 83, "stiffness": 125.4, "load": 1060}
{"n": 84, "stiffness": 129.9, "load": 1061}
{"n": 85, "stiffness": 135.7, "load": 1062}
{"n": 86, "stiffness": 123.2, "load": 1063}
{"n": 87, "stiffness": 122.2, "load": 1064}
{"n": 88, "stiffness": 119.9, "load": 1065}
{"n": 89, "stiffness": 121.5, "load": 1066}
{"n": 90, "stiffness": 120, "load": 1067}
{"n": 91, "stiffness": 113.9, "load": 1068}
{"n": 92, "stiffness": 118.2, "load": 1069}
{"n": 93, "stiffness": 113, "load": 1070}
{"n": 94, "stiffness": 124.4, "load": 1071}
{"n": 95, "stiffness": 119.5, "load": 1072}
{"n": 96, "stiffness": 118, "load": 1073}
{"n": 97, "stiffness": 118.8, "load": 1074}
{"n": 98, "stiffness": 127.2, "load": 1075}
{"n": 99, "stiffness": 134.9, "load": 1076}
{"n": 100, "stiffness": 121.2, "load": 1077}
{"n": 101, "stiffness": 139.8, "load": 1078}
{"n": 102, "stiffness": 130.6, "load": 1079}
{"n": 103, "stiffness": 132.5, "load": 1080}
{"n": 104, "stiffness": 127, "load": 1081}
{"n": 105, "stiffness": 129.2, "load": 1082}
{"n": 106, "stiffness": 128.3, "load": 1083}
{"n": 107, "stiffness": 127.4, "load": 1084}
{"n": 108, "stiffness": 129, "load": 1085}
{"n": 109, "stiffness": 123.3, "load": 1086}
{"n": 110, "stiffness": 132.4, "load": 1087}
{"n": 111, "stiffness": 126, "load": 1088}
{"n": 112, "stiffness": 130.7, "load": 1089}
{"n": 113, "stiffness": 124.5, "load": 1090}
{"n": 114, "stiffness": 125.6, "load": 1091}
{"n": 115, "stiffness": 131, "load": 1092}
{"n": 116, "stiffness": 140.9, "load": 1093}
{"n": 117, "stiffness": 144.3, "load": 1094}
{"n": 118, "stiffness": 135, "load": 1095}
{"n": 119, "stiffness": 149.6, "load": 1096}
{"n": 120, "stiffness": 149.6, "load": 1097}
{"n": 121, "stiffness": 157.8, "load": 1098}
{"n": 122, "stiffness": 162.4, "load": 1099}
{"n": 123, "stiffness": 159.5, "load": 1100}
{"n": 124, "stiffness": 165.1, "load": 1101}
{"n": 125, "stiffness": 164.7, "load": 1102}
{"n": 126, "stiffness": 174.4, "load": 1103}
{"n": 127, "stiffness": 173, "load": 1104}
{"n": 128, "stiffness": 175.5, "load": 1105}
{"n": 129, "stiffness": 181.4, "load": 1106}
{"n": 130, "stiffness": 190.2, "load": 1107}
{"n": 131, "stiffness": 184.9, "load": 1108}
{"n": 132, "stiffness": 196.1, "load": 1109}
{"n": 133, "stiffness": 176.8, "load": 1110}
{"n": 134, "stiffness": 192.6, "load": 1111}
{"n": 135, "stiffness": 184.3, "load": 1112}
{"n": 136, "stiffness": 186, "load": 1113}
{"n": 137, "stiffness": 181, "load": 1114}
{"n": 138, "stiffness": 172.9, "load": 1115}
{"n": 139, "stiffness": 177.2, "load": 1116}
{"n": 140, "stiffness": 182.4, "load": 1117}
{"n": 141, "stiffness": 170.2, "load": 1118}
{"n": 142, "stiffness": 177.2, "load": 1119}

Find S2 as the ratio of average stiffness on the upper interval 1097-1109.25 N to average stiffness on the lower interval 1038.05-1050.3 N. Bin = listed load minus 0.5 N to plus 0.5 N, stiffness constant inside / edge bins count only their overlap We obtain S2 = 1.5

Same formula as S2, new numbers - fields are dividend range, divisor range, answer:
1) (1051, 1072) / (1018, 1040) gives 0.98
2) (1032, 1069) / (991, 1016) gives 0.73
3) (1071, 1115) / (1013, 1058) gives 1.26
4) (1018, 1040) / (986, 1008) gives 0.70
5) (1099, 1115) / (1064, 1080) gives 1.45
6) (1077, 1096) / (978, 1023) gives 0.85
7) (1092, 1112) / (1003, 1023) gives 1.22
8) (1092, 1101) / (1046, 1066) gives 1.29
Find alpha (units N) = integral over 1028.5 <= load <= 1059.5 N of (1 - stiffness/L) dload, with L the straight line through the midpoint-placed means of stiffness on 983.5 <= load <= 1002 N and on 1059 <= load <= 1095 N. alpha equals 5.8 N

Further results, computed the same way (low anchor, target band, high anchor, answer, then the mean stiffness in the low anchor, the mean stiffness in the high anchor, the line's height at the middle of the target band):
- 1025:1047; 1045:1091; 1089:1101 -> 4.3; 121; 144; 134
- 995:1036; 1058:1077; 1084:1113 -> 3.5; 140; 156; 150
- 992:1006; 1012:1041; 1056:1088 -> 6.5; 179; 124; 158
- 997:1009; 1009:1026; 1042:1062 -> 3.3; 170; 114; 154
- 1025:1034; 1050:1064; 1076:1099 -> 1.1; 120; 134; 127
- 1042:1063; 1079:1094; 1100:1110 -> 2.5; 115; 177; 155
